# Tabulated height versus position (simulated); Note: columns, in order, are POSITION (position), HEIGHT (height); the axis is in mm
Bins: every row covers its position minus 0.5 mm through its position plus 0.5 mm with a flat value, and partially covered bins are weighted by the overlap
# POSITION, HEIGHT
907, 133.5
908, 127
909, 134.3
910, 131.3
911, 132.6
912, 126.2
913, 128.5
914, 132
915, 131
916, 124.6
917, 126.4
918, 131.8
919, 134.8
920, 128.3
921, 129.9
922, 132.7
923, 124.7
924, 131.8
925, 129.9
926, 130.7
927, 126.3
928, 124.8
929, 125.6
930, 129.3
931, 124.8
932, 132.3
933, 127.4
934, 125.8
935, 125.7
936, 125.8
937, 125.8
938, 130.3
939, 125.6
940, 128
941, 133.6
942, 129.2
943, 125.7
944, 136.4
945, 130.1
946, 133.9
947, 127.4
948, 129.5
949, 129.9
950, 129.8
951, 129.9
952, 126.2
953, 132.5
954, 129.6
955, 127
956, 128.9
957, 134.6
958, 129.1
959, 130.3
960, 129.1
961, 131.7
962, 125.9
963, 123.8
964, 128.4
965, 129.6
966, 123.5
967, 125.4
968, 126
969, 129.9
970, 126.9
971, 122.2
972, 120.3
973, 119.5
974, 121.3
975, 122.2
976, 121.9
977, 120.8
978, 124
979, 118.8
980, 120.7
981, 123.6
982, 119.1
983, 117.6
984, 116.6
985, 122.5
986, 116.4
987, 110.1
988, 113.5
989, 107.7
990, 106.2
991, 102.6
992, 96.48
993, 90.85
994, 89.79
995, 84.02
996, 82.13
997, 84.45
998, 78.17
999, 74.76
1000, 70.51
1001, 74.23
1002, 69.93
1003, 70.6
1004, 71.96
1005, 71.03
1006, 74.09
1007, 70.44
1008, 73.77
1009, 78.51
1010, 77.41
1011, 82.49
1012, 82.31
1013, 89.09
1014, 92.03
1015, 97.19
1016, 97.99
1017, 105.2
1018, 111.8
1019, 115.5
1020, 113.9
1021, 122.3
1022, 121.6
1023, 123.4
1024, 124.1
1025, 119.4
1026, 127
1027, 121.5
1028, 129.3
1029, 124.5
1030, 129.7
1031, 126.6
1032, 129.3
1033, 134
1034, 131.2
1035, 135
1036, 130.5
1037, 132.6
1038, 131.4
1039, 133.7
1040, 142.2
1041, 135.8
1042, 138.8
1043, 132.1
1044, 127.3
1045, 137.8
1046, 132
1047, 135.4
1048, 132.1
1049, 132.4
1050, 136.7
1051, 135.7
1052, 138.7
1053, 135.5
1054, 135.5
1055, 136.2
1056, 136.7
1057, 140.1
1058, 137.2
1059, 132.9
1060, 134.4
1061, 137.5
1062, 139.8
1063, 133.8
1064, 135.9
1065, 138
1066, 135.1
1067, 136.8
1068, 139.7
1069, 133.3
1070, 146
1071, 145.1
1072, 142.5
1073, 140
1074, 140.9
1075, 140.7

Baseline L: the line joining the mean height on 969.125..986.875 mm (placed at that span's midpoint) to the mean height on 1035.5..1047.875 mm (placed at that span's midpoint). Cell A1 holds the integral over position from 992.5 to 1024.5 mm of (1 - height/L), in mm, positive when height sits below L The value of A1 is 9.5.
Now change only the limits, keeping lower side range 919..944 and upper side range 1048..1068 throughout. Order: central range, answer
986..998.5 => 3.4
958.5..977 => 0.8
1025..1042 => 0.5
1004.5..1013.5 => 3.8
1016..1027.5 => 1.4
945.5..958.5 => 0.0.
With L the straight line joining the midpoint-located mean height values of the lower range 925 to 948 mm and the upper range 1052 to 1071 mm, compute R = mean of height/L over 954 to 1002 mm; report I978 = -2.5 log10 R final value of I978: 0.16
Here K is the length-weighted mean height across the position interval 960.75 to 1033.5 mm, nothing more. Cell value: 107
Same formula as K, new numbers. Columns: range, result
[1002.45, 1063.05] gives 119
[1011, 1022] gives 103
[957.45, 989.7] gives 122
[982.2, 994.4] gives 108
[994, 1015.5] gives 78.8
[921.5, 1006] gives 117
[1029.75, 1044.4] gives 133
